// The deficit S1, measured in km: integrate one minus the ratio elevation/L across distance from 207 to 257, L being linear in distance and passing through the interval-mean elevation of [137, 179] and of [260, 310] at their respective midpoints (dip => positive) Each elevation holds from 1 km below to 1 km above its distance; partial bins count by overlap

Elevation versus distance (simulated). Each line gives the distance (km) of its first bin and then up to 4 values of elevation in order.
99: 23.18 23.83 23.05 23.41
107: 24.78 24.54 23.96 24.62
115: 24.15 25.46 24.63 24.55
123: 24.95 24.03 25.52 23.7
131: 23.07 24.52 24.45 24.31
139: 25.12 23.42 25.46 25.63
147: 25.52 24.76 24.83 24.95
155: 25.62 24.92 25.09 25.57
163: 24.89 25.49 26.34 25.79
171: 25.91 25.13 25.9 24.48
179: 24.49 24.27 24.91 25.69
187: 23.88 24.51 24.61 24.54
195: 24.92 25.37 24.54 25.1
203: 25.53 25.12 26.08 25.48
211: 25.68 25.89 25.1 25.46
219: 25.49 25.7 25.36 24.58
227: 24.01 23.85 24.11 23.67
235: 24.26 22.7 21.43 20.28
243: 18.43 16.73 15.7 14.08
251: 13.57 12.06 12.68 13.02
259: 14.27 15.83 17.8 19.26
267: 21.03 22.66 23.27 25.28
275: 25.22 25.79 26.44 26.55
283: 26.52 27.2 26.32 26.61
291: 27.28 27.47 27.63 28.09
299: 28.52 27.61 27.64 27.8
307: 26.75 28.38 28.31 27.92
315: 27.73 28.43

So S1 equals 7.6 km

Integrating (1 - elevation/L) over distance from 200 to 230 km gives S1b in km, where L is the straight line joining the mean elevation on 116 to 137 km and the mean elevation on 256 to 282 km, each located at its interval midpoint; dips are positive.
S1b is -3.66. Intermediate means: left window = 24.5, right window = 21.3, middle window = 25.2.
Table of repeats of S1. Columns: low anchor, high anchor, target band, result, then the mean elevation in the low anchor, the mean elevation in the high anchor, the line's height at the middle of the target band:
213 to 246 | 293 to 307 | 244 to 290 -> 9.8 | 23.3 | 27.8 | 25.7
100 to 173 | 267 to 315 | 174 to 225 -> 0.8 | 24.8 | 26.7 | 25.5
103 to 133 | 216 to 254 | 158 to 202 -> -4.7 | 24.3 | 21.1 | 22.6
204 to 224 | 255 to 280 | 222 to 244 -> 0.7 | 25.5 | 20.5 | 23.7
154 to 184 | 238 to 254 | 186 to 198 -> -1.1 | 25.3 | 16.5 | 22.6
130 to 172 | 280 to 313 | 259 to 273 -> 3.6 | 25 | 27.4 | 26.9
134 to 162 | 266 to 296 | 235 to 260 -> 8.8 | 25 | 25.7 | 25.5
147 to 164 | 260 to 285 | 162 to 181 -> -0.4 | 25.1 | 23.1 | 24.8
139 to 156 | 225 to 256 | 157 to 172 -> -1.0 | 25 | 19.3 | 24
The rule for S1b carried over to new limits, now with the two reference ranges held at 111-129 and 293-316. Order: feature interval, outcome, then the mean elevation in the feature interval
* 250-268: 7.7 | 15.5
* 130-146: 0.3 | 24.5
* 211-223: 0.4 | 25.5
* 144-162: 0.0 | 25.2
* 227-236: 0.9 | 24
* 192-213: 0.6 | 25.3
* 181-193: 0.5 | 24.7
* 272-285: 0.6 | 26.1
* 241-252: 4.4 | 16.1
